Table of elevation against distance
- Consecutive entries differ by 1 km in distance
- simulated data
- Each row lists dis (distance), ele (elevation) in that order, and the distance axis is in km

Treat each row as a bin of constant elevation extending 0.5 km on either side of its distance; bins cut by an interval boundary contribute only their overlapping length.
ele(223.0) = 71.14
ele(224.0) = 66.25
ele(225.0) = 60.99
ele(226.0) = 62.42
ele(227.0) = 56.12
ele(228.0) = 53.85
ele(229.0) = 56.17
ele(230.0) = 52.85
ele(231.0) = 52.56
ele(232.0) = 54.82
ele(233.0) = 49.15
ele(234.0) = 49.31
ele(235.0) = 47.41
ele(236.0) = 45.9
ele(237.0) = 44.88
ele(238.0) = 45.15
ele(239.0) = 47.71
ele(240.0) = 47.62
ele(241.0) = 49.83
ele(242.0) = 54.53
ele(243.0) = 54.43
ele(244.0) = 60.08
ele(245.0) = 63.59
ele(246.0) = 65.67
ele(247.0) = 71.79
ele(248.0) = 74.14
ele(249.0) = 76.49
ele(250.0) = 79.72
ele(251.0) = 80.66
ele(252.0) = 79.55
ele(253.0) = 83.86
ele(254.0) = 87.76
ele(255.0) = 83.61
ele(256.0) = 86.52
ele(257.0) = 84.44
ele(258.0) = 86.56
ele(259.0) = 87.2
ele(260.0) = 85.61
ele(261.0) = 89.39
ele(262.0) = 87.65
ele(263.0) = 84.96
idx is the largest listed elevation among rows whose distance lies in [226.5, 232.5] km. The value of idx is 56.17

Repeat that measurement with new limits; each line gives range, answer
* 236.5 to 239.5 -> 47.71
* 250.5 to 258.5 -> 87.76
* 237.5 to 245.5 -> 63.59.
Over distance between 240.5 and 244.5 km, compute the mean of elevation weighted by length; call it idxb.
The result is 54.7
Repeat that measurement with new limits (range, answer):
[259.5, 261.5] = 87.5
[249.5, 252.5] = 80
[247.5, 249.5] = 75.3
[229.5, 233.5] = 52.3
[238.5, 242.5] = 49.9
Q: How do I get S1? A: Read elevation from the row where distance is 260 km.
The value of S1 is 85.61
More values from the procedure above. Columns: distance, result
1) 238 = 45.15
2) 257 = 84.44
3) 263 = 84.96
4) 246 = 65.67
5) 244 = 60.08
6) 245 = 63.59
